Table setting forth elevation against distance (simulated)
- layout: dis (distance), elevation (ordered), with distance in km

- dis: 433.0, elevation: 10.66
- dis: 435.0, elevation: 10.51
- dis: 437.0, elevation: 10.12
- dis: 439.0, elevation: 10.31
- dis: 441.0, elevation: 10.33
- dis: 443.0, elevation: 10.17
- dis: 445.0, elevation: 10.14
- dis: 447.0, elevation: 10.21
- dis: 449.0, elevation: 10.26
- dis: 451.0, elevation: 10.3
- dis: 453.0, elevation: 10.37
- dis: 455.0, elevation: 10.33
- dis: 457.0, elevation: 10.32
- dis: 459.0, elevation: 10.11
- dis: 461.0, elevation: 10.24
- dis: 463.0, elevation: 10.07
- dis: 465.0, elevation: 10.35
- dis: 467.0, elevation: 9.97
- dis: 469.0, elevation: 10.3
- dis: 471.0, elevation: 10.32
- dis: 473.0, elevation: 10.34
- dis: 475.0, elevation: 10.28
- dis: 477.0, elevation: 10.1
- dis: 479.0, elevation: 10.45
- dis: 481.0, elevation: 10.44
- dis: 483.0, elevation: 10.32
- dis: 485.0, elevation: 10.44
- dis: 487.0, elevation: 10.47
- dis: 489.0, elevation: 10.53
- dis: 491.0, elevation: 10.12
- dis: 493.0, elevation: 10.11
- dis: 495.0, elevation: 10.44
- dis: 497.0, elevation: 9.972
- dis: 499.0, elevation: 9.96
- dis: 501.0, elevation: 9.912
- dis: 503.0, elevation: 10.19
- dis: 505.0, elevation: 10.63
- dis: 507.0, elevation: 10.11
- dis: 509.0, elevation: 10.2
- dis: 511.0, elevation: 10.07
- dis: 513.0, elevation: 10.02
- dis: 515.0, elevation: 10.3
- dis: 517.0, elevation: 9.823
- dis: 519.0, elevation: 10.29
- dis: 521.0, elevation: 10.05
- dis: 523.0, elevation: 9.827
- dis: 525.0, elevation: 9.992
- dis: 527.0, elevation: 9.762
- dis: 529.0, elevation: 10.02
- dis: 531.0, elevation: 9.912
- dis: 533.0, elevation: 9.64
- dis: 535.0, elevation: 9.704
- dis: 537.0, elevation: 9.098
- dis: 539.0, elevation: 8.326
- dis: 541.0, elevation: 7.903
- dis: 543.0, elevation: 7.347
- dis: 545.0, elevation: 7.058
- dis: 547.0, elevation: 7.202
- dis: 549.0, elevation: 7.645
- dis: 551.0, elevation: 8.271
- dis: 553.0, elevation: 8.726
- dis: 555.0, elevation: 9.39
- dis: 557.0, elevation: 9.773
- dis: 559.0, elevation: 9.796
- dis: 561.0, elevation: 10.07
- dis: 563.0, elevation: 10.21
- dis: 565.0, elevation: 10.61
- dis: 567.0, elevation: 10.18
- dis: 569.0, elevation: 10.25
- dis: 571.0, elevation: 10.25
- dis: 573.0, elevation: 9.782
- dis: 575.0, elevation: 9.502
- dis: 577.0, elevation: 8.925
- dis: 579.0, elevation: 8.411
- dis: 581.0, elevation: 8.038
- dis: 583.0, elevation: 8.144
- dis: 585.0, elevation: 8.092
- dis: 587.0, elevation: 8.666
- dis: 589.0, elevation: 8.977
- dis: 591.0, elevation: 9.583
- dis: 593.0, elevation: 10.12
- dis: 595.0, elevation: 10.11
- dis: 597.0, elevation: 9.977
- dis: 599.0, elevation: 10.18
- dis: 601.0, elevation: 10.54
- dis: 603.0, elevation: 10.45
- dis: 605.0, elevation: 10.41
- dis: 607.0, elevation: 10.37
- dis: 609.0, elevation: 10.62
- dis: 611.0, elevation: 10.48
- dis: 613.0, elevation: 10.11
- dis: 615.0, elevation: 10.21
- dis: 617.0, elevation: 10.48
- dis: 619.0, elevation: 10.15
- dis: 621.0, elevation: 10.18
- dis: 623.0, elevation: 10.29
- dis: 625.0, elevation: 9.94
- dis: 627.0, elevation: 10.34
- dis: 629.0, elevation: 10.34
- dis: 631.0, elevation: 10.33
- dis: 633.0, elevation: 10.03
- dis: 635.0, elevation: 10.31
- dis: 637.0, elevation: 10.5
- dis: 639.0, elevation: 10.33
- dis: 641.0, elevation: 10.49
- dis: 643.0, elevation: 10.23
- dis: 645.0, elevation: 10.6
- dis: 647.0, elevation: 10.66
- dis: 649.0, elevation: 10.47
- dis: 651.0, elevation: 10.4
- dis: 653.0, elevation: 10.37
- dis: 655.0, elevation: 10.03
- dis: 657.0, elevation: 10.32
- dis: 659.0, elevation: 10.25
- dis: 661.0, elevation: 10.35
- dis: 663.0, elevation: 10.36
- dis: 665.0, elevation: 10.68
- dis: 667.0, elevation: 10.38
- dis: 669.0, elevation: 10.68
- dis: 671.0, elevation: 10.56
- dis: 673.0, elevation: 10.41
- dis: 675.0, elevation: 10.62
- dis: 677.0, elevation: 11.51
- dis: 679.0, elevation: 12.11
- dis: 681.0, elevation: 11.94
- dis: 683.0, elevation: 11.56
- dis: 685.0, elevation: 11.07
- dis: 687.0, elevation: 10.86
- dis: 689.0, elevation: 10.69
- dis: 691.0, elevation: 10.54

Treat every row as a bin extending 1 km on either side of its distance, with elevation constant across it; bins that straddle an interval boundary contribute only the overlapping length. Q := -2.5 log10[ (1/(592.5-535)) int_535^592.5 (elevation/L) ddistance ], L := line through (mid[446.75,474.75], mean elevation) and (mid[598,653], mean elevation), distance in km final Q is 0.153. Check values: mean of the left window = 10.3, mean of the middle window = 8.96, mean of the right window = 10.3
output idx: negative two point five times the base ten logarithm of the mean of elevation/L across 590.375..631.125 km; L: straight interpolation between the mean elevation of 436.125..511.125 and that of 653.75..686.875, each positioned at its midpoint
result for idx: 0.040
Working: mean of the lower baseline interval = 10.2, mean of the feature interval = 10.3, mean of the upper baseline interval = 10.8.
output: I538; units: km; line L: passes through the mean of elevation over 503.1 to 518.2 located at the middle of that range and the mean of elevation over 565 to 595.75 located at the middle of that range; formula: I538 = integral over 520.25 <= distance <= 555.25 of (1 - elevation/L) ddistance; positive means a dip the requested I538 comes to 3.5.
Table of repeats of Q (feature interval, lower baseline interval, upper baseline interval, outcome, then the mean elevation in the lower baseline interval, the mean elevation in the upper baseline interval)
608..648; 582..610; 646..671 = -0.03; 9.73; 10.4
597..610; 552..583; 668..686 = -0.03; 9.55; 11.2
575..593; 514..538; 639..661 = 0.16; 9.87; 10.4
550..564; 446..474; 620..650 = 0.09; 10.2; 10.3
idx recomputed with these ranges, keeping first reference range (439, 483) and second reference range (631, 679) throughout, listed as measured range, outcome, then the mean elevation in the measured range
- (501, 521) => 0.02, 10.2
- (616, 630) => 0.02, 10.2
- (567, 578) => 0.07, 9.78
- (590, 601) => 0.04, 10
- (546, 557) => 0.23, 8.39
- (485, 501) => 0.01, 10.2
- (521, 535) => 0.05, 9.86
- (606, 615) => 0.01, 10.4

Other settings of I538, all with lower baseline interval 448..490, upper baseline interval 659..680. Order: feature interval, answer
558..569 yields 0.34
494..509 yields 0.28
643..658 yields 0.43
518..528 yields 0.42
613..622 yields 0.33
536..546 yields 2.40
